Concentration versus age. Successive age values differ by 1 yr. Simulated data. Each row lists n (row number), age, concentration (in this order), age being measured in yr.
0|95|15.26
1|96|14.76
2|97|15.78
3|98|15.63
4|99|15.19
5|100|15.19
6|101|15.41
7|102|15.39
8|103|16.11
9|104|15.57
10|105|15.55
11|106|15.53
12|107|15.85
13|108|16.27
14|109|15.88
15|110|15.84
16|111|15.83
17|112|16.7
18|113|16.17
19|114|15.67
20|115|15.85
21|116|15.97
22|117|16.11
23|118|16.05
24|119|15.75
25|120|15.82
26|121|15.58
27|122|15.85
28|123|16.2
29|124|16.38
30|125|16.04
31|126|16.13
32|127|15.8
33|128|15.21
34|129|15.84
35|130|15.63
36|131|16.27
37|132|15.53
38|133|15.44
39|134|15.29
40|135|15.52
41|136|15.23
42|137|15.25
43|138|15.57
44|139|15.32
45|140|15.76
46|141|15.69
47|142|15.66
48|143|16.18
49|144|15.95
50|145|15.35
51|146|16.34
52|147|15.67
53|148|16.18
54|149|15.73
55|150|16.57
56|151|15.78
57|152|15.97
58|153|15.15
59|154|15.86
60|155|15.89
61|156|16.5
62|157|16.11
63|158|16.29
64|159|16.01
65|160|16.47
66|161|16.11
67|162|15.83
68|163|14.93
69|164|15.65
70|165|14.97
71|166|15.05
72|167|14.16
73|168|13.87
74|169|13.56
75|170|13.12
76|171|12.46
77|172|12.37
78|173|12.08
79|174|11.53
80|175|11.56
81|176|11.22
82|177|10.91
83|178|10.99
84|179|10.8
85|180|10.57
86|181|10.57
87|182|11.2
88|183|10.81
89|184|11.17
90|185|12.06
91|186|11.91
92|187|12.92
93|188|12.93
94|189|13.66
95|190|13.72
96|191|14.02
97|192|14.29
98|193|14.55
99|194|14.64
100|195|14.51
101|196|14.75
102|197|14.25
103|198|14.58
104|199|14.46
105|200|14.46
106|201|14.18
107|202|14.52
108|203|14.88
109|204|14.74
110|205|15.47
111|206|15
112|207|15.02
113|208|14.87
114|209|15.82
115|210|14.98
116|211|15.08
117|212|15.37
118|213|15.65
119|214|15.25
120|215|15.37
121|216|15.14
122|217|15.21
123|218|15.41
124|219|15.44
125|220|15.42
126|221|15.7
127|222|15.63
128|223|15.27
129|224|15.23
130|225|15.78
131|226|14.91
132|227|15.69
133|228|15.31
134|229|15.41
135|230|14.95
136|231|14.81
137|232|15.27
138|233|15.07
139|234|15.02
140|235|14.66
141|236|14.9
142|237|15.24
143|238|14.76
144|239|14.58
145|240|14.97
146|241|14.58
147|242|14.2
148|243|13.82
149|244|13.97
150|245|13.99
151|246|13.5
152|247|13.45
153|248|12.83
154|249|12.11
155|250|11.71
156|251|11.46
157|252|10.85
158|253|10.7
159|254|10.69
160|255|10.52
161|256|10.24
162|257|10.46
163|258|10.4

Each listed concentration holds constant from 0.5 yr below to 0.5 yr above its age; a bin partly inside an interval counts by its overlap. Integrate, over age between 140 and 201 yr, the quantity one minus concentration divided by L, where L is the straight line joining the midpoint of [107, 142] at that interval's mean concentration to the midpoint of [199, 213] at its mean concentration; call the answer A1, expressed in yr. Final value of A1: 4.84 yr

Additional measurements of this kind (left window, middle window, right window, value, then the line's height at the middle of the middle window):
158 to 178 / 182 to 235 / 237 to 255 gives -4.8 yr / 13.4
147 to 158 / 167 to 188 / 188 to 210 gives 4.6 yr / 15.2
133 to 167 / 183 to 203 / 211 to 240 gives 2.2 yr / 15.4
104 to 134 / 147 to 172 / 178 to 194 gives -2.8 yr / 13.8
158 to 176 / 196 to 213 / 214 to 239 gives -0.1 yr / 14.8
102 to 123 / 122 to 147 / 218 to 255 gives -0.2 yr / 15.6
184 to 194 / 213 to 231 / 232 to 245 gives -1.5 yr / 14.2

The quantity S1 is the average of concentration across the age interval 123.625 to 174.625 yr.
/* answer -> 15.3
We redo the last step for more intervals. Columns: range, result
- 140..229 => 14.5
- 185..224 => 14.7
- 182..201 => 13.5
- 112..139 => 15.8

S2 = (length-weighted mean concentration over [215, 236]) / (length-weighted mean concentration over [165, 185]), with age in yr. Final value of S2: 1.26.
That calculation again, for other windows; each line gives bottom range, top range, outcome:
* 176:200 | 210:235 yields 1.19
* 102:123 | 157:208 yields 0.86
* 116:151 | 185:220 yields 0.92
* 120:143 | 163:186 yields 0.79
